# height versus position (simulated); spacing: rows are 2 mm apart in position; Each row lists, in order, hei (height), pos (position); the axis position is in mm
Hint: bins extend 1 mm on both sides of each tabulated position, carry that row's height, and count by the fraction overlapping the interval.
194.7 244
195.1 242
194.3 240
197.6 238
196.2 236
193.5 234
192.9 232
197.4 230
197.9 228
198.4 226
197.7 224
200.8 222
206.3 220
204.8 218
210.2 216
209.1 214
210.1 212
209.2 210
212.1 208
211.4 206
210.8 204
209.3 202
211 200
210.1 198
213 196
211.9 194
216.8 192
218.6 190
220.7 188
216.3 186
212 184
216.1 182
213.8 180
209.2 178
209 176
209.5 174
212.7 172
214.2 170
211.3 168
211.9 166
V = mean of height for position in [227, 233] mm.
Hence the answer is 196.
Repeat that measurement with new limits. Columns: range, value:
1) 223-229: 198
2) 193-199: 212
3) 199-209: 211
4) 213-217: 210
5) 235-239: 197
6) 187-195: 217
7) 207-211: 211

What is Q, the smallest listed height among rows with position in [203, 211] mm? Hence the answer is 209.2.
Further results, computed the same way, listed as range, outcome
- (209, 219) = 204.8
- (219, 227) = 197.7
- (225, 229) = 197.9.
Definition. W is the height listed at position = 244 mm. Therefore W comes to 194.7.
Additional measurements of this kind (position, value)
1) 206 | 211.4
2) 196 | 213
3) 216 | 210.2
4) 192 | 216.8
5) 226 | 198.4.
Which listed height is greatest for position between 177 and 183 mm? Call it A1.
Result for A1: 216.1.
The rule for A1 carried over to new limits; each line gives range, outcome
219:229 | 206.3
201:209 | 212.1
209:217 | 210.2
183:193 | 220.7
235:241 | 197.6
